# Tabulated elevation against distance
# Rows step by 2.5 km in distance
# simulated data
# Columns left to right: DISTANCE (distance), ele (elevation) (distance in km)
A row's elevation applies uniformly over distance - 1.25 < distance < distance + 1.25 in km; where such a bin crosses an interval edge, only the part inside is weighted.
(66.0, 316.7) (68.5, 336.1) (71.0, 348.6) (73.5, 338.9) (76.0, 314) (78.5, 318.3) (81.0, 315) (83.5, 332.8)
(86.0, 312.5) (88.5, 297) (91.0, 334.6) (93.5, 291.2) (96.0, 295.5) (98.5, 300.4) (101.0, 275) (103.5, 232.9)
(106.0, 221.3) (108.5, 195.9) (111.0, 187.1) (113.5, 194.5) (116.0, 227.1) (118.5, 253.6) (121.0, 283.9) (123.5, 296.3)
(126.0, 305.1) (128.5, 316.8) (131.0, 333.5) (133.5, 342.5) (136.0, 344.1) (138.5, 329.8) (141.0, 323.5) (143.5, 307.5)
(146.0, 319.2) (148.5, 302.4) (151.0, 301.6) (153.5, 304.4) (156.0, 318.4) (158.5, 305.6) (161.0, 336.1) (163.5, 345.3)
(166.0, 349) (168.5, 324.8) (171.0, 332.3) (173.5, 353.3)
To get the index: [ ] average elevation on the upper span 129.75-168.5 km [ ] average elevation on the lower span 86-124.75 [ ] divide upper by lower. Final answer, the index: 1.2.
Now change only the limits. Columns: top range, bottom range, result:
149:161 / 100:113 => 1.41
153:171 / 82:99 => 1.06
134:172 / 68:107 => 1.06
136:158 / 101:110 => 1.41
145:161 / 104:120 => 1.44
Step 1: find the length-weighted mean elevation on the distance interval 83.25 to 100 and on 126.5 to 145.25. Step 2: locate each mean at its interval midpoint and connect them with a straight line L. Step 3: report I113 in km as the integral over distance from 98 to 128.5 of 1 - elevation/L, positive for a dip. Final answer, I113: 6.53 km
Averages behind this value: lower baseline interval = 307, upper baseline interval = 327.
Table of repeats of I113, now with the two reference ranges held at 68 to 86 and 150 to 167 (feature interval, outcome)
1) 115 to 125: 1.8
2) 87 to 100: 0.9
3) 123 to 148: 0.2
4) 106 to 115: 3.5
